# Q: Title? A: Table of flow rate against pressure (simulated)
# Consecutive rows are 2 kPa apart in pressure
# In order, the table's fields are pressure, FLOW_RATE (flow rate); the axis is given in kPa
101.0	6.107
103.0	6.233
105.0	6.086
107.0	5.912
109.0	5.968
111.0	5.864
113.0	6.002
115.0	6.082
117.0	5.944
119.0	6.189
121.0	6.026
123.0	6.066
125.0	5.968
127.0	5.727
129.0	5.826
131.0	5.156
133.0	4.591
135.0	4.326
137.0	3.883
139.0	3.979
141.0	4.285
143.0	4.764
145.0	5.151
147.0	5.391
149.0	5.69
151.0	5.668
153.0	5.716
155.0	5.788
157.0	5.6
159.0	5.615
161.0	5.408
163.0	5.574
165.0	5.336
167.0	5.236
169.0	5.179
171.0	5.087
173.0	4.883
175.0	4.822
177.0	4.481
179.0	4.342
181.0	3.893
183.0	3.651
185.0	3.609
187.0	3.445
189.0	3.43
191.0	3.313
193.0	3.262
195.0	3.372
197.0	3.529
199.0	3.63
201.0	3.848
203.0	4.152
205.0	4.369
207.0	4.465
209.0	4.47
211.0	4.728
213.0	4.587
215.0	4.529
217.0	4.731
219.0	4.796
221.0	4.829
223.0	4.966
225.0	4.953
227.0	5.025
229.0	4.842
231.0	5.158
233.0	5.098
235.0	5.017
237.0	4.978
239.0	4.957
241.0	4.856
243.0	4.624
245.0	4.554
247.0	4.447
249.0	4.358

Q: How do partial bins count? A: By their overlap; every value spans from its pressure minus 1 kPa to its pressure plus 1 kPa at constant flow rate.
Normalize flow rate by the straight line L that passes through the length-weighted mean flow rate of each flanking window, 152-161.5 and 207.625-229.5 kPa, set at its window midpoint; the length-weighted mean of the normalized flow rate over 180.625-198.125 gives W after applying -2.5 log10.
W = 0.43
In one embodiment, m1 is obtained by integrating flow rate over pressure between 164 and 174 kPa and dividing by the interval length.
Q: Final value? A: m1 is 5.14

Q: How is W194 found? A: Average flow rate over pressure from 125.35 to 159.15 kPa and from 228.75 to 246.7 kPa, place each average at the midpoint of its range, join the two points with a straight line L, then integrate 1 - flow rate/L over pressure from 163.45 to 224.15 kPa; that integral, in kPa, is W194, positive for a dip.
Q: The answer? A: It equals 8.3 kPa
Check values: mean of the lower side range 5.13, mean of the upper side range 4.88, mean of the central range 4.31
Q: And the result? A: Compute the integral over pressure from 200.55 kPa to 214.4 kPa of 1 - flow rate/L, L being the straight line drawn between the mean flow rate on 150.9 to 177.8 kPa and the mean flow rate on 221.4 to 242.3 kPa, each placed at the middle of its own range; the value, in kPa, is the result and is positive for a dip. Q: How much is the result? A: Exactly 1.9 kPa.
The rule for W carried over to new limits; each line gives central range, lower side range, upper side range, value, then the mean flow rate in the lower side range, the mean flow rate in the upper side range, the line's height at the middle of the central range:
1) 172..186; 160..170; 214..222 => 0.22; 5.35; 4.72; 5.18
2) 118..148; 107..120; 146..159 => 0.13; 6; 5.64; 5.82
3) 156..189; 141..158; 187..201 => -0.07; 5.4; 3.45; 4.4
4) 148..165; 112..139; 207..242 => -0.07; 5.46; 4.84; 5.27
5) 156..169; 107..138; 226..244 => -0.02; 5.59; 4.95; 5.36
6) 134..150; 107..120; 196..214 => 0.16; 6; 4.2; 5.44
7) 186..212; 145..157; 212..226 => 0.29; 5.6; 4.77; 5.02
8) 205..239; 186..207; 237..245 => -0.12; 3.67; 4.8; 4.32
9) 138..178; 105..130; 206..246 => 0.07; 5.97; 4.81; 5.54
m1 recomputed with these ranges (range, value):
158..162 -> 5.51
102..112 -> 6.01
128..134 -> 5.19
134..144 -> 4.25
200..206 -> 4.12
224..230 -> 4.94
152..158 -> 5.7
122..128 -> 5.92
